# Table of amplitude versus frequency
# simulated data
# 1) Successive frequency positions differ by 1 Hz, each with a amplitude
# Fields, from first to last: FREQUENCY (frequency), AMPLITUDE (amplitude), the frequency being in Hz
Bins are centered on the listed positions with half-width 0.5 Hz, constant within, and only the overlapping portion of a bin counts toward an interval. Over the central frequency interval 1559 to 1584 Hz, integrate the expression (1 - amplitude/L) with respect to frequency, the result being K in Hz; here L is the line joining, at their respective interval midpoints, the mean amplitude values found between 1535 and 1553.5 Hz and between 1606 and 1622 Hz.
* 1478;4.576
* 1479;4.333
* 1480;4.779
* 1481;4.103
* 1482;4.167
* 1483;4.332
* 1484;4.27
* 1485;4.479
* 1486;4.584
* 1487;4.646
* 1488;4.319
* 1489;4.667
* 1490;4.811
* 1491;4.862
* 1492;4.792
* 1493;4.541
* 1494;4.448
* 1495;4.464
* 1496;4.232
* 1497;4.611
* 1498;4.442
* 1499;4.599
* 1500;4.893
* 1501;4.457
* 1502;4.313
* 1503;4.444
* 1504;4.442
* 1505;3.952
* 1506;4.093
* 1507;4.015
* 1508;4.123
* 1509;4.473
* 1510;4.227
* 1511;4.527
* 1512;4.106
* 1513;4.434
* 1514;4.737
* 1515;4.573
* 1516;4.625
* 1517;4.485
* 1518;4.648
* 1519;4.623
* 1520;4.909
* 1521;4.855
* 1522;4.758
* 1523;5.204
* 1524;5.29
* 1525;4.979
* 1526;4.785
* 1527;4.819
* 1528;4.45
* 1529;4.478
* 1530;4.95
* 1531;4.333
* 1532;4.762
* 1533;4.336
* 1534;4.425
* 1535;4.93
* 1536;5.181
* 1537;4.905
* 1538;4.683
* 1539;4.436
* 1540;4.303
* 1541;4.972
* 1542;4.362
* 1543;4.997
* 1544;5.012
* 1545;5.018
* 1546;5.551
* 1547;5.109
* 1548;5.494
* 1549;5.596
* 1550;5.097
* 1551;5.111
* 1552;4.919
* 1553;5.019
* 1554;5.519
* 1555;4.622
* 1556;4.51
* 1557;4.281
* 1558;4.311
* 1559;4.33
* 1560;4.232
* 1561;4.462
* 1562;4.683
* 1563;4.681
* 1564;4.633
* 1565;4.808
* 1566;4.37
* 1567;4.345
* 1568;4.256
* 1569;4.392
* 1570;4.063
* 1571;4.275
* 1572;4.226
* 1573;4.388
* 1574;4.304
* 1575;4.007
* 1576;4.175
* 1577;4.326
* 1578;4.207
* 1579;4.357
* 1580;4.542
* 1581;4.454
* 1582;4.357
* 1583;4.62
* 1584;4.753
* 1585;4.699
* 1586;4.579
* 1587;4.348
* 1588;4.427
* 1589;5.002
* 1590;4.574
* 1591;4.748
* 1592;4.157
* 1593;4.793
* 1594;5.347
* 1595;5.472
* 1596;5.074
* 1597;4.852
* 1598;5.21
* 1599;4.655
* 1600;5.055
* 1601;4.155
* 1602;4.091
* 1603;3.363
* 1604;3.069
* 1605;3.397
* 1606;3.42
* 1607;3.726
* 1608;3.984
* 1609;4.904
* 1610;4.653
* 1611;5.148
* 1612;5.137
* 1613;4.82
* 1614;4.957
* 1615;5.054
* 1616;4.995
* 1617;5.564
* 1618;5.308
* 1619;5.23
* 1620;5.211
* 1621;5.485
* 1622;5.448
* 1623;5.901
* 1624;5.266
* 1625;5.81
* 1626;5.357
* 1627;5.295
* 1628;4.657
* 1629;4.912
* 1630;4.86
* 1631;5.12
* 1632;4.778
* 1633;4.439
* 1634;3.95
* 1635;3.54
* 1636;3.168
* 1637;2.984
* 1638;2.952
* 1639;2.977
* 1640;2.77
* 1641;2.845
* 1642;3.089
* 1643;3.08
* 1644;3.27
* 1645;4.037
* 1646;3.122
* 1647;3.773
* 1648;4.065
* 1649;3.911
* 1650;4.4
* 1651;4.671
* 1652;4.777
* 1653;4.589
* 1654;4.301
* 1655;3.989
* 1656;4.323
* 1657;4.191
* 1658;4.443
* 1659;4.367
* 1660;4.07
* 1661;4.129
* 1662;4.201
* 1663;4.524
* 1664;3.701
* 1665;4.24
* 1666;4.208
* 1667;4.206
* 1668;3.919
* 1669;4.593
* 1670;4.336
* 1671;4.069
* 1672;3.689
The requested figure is 2.9 Hz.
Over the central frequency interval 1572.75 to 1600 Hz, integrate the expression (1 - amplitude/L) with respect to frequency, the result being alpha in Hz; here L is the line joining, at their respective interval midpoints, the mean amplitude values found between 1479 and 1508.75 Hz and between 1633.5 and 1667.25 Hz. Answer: -3.5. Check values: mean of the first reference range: 4.44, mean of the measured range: 4.62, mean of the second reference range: 3.85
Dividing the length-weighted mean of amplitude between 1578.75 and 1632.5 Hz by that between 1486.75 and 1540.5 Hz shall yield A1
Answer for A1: 1.0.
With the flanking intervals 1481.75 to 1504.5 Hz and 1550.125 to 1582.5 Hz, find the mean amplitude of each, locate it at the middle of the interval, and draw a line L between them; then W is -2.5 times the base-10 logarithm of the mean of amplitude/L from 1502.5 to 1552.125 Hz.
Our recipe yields -0.05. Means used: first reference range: 4.52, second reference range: 4.48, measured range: 4.71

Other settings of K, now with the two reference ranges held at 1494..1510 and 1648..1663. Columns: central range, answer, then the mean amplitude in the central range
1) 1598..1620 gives -1.1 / 4.54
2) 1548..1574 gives -1.6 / 4.62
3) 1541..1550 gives -1.6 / 5.13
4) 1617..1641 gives -1.4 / 4.57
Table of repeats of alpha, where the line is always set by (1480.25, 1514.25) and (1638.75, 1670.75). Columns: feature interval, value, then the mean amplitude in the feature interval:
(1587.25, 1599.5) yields -2.04 Hz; 4.85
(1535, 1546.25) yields -1.41 Hz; 4.84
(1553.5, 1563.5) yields -0.72 Hz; 4.56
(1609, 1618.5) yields -2.24 Hz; 5.06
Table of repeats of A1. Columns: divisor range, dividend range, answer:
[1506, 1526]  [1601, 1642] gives 0.97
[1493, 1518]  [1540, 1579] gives 1.05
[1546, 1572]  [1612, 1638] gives 1.03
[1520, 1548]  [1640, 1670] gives 0.83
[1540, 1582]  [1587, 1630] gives 1.04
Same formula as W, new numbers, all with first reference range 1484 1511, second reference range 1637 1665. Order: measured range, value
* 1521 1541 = -0.10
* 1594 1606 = -0.09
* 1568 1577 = -0.02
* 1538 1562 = -0.14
